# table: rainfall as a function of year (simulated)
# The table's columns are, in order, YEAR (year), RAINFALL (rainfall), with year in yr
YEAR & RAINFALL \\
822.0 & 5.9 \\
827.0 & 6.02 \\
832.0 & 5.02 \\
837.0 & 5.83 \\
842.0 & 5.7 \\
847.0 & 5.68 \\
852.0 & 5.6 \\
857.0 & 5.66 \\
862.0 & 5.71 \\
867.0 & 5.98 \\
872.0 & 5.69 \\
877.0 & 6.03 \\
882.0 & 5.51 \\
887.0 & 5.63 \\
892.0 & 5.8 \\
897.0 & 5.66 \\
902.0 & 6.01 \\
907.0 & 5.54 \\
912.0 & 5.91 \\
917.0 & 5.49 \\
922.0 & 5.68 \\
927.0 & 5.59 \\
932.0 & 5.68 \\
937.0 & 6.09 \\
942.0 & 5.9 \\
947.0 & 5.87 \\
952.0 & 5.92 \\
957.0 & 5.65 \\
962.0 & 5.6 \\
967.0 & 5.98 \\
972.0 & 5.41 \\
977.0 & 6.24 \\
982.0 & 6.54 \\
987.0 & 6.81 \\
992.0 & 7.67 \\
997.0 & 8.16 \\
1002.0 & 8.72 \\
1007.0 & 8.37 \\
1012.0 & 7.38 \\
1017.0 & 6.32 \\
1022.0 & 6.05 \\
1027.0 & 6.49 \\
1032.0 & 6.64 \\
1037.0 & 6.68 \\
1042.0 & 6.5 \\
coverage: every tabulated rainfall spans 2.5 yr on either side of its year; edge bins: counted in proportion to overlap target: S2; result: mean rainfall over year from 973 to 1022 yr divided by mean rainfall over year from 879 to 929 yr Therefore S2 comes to 1.3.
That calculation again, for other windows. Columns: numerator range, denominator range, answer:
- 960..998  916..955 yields 1.12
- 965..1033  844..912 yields 1.21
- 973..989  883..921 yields 1.12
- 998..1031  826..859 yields 1.29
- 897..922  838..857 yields 1.01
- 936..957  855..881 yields 1.02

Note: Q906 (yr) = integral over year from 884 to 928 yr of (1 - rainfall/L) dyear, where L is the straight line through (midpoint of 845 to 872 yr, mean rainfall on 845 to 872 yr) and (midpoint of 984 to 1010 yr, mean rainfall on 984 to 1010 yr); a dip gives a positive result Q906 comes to 5.2 yr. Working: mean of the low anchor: 5.72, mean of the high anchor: 7.91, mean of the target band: 5.7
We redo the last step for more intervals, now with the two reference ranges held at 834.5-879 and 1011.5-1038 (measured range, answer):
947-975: 2.25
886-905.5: 0.54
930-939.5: 0.34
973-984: 0.12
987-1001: -3.10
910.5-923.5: 0.77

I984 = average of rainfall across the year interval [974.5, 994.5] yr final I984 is 6.82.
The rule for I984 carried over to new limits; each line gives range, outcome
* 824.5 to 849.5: 5.65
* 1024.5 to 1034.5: 6.57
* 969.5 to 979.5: 5.83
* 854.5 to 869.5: 5.78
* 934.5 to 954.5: 5.95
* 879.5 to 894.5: 5.65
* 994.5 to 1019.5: 7.79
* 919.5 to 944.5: 5.79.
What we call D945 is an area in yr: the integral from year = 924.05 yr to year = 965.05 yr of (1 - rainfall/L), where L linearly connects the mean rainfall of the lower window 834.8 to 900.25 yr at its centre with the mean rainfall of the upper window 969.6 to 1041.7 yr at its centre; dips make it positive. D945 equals 4.0 yr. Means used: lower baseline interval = 5.73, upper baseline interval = 6.95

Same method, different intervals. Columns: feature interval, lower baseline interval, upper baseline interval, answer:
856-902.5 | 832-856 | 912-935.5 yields -0.97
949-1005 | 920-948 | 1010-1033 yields -3.90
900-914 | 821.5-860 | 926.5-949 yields -0.05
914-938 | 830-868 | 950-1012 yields 2.38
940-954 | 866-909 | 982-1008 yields 2.00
